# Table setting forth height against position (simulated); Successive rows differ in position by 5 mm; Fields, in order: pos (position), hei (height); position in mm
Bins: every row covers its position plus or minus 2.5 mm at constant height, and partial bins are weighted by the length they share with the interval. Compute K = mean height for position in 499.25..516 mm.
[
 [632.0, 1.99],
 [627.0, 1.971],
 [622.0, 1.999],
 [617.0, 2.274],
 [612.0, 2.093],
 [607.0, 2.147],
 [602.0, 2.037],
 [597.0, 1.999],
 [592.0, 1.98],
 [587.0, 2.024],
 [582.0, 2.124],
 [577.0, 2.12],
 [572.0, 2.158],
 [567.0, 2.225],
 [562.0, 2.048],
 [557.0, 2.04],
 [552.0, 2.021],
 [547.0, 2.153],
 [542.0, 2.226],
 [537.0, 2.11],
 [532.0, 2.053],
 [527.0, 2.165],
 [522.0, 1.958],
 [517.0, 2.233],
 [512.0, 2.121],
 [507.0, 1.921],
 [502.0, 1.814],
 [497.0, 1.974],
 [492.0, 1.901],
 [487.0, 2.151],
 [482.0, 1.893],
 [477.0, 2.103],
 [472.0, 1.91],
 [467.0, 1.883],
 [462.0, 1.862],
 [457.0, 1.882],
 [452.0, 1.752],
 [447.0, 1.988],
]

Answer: 1.98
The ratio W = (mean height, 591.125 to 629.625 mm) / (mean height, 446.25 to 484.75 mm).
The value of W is 1.1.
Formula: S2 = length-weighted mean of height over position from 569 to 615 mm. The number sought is 2.08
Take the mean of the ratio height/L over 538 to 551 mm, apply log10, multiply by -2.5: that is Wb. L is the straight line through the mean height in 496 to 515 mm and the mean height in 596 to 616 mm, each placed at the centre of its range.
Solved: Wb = -0.08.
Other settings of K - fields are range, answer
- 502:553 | 2.08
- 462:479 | 1.95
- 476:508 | 1.96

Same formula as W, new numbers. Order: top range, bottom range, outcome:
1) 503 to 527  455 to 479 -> 1.07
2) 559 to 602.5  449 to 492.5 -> 1.08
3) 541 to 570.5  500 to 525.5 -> 1.05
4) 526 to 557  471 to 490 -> 1.05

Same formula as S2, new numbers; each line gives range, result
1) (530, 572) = 2.11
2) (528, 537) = 2.09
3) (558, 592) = 2.1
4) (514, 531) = 2.11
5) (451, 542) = 1.99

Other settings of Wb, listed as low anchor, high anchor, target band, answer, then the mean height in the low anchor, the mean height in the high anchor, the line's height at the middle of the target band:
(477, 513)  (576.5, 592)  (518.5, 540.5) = -0.04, 1.97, 2.07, 2.01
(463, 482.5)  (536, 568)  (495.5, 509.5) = 0.06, 1.95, 2.11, 2.01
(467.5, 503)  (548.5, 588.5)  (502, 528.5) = -0.02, 1.97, 2.1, 2.01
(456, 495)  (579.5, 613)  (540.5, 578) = -0.05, 1.95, 2.06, 2.02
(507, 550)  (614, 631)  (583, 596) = 0.04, 2.11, 2.07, 2.09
